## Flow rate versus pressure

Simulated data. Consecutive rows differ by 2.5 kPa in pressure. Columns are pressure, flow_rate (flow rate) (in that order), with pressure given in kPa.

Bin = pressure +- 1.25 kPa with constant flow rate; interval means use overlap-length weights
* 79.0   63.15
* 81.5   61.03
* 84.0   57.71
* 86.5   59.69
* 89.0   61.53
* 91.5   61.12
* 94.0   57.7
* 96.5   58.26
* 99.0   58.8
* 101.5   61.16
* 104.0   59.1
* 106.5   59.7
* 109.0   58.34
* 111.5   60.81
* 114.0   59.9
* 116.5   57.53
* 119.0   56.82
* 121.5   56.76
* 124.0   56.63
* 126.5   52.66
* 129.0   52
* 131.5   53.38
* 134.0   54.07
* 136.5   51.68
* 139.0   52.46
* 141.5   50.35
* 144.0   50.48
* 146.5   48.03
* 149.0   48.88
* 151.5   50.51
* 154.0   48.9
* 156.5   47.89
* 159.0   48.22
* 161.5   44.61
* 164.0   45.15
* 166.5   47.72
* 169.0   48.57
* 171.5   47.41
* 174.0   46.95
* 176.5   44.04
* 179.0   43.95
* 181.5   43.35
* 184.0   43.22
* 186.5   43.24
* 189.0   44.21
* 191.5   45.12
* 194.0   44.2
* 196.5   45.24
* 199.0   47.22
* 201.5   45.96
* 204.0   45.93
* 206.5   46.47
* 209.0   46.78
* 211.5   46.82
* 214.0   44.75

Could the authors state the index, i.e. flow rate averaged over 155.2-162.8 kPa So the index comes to 46.9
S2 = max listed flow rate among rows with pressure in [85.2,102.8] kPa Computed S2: 61.53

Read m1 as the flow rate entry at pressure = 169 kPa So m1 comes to 48.57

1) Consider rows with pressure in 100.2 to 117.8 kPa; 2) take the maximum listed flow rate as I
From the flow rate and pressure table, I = 61.16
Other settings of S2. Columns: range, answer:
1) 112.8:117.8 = 59.9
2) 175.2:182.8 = 44.04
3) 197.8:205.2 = 47.22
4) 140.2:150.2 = 50.48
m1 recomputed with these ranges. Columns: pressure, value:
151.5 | 50.51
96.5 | 58.26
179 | 43.95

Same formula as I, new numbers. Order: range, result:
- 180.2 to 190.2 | 44.21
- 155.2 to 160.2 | 48.22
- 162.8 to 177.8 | 48.57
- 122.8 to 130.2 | 56.63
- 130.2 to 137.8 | 54.07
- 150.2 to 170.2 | 50.51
